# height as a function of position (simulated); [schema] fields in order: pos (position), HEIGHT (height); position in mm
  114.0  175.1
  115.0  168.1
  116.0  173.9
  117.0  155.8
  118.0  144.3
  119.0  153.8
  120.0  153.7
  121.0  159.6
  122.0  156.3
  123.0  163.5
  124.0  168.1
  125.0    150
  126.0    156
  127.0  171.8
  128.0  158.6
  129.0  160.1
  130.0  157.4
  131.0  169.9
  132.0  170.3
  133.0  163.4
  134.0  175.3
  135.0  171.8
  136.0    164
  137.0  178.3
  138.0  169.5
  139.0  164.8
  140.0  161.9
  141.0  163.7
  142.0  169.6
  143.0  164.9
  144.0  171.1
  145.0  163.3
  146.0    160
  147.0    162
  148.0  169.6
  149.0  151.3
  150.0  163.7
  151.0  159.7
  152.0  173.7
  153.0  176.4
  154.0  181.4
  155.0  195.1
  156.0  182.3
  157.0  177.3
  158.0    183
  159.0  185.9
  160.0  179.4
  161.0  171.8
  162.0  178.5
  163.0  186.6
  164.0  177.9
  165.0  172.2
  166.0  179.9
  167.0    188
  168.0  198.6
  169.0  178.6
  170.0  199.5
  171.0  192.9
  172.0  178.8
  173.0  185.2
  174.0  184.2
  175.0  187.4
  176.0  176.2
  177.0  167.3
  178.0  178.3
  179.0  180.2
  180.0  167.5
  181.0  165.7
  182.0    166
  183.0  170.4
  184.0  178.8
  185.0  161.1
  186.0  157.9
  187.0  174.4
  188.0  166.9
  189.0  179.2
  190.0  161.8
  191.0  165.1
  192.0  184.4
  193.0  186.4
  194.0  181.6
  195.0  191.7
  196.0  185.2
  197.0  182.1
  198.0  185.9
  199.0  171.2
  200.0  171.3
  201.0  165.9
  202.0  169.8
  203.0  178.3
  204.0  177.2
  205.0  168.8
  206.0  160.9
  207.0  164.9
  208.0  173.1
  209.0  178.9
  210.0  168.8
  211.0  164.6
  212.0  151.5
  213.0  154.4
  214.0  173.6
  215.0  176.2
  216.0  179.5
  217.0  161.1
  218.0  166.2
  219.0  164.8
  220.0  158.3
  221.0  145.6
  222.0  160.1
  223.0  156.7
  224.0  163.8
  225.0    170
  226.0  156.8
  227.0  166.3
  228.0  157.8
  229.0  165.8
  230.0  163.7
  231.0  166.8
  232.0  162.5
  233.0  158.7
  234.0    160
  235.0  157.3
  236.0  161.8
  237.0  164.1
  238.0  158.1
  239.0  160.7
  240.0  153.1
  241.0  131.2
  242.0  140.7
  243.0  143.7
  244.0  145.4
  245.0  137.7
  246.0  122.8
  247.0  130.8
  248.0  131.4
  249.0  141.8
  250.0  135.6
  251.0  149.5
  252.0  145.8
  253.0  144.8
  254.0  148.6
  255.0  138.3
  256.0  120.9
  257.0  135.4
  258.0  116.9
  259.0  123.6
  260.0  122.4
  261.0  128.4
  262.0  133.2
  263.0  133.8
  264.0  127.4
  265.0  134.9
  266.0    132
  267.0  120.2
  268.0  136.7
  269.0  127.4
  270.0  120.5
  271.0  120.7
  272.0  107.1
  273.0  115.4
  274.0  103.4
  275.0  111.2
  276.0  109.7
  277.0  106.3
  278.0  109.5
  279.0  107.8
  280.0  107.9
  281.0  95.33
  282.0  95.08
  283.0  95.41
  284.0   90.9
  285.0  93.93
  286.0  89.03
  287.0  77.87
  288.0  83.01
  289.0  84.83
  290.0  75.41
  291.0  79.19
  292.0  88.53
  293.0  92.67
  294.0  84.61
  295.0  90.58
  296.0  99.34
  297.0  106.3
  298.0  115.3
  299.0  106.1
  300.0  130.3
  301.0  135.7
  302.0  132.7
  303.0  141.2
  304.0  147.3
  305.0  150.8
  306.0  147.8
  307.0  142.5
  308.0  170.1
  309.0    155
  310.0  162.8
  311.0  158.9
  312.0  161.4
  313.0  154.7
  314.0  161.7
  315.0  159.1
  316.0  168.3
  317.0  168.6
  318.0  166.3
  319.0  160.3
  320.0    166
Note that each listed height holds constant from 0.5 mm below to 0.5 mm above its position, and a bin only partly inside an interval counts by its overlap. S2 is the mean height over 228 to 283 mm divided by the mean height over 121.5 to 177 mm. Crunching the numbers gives 0.8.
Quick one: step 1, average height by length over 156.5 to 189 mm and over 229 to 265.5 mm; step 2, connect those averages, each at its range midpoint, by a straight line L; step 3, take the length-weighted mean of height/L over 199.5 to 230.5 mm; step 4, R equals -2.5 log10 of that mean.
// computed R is -0.05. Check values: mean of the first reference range 178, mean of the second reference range 143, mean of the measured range 166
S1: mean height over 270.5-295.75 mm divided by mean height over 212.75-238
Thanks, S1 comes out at 0.59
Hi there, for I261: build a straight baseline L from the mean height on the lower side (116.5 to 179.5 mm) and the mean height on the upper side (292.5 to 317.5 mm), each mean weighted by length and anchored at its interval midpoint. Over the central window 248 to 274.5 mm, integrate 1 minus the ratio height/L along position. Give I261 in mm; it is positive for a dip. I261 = 3.2 mm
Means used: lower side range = 171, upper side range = 138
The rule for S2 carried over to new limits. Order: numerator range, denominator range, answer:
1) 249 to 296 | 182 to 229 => 0.67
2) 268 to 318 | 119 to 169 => 0.71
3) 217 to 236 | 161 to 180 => 0.89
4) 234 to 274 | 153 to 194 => 0.76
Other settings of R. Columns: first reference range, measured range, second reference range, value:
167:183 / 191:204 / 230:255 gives -0.06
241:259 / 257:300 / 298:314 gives 0.29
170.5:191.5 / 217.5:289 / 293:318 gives 0.16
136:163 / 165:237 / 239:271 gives -0.12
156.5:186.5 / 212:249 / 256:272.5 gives -0.08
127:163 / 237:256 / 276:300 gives -0.21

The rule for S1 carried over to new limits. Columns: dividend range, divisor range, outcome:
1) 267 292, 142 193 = 0.58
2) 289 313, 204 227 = 0.76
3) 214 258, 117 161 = 0.91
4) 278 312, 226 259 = 0.77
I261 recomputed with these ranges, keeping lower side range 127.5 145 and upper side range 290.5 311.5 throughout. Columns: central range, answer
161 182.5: -3.1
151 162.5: -1.3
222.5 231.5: -1.2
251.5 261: 0.3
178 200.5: -3.1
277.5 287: 2.4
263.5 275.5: 1.1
